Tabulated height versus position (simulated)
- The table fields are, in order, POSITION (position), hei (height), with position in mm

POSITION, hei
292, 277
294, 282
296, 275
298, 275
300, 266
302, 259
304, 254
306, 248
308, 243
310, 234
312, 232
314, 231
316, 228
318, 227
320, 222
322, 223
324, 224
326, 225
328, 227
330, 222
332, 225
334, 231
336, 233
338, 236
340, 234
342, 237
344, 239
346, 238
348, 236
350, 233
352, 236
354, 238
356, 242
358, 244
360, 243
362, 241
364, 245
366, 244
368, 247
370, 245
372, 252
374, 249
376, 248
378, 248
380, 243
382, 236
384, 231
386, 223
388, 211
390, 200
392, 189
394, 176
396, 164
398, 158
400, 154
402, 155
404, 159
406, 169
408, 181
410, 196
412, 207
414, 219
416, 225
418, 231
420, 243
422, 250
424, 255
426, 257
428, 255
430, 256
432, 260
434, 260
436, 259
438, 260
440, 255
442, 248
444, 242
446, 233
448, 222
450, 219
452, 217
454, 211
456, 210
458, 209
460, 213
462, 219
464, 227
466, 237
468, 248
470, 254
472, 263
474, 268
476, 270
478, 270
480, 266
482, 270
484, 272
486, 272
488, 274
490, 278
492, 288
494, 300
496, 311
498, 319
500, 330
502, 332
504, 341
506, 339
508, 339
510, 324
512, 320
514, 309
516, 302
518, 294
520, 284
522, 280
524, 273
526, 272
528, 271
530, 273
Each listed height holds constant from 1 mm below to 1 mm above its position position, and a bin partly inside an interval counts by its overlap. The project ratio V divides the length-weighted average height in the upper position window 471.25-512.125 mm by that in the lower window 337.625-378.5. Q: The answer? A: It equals 1.23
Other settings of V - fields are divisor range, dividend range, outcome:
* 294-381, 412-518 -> 1.10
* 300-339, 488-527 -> 1.31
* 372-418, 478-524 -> 1.48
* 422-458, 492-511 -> 1.34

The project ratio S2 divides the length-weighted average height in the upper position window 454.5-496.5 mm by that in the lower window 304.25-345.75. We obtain 1.11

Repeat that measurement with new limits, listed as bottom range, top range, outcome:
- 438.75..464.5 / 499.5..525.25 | 1.39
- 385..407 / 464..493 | 1.49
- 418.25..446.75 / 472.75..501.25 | 1.13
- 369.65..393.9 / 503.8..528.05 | 1.33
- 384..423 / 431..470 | 1.20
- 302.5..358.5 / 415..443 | 1.07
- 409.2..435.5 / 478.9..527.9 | 1.24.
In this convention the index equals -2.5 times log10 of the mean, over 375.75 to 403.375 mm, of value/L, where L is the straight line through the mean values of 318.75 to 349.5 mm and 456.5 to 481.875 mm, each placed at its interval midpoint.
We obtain 0.18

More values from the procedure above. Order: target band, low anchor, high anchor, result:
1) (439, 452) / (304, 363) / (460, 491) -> 0.08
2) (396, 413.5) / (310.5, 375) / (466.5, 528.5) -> 0.43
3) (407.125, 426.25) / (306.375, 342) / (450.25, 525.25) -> 0.14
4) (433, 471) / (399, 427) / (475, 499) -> 0.05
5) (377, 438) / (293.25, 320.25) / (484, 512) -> 0.29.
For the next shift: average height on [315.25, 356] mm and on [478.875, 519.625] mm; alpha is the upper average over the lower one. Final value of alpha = 1.31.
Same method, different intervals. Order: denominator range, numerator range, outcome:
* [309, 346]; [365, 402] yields 0.94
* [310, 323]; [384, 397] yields 0.86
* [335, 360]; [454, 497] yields 1.08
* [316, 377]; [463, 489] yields 1.10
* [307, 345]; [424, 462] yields 1.03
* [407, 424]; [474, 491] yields 1.23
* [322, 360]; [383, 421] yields 0.83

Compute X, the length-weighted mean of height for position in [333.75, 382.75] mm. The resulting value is 241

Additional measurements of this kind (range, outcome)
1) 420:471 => 239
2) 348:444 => 227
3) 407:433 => 233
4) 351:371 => 242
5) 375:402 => 204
